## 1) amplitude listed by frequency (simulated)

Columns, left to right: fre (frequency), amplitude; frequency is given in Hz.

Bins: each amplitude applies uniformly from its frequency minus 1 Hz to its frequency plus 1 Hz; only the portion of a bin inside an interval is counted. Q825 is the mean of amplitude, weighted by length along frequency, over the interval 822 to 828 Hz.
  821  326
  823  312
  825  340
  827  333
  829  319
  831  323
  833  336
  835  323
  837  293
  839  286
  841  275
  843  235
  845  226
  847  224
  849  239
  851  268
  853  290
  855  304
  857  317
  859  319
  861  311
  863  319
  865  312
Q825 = 328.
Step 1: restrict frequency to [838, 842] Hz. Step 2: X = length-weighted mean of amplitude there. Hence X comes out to 280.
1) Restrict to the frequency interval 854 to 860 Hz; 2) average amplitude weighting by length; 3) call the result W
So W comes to 313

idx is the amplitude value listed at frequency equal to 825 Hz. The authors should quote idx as 340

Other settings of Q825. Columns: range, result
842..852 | 238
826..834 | 328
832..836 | 330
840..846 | 245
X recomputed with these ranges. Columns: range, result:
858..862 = 315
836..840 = 290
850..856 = 287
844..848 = 225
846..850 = 232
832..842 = 303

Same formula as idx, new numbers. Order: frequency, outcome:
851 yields 268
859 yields 319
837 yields 293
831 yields 323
